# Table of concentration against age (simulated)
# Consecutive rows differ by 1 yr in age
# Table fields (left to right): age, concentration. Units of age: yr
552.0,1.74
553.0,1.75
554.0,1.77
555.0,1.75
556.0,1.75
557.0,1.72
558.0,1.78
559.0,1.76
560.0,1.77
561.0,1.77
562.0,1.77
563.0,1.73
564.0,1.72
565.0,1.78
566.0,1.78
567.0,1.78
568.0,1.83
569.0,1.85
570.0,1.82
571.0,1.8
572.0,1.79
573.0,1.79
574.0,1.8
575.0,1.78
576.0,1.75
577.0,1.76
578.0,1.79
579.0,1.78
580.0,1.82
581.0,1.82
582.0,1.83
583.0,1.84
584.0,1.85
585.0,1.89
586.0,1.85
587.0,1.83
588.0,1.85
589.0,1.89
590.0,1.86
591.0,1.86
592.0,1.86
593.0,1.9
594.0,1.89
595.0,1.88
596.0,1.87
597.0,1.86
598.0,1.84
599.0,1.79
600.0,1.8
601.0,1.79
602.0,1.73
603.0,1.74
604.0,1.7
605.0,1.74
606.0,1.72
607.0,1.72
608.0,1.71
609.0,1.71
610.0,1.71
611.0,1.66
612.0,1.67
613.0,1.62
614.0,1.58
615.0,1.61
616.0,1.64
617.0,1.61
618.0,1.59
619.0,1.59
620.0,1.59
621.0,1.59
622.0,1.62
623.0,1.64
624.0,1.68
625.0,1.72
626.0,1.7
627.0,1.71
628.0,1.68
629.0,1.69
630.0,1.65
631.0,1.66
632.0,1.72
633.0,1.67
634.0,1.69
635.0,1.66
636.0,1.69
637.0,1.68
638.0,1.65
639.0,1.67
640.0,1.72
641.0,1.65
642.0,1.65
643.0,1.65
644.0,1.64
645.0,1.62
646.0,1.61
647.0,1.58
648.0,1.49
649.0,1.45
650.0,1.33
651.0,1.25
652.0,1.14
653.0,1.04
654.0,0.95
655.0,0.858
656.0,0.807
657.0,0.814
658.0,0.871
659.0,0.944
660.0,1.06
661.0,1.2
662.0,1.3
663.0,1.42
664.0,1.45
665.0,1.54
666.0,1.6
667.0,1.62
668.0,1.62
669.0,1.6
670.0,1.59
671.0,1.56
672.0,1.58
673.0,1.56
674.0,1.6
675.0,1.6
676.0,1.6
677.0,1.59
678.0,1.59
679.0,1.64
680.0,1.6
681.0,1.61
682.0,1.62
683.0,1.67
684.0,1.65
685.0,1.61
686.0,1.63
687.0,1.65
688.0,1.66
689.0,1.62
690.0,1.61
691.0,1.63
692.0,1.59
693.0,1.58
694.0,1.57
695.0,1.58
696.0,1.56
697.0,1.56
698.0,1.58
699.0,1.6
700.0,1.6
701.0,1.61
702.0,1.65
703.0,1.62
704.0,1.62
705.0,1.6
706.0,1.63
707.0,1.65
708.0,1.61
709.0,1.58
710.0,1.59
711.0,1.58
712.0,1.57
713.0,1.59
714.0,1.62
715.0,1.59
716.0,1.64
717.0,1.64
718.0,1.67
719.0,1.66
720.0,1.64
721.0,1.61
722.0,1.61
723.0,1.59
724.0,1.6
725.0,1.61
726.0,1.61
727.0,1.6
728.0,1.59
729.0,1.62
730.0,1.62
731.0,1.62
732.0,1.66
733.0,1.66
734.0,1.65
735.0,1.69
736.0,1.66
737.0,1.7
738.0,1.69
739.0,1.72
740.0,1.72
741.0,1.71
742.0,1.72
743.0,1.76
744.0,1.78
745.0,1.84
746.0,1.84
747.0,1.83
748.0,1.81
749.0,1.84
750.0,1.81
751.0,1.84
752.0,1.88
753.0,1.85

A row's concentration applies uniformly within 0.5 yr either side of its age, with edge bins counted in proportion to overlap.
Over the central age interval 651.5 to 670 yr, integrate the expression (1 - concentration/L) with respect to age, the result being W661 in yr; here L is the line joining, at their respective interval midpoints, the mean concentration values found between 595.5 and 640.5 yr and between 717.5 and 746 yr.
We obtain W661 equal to 5.0 yr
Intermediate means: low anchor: 1.69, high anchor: 1.67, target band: 1.22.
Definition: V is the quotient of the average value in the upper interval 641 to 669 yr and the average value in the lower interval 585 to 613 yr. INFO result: 0.74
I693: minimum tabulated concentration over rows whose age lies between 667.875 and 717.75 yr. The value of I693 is 1.56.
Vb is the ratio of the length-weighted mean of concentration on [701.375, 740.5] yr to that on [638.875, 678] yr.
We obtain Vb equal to 1.2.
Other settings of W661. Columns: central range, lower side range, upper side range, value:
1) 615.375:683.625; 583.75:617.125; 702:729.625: 7.81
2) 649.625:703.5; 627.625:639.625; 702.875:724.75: 5.85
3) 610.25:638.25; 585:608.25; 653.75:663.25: -3.95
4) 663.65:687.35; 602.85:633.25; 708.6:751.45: 0.99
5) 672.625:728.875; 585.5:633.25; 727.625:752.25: 3.89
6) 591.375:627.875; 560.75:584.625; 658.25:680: -0.88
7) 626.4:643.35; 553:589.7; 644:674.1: -2.47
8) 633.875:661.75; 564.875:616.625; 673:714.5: 5.34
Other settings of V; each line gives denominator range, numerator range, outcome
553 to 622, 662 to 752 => 0.93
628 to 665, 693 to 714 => 1.13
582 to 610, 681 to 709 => 0.89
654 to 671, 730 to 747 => 1.35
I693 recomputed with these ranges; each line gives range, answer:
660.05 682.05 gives 1.2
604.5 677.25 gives 0.807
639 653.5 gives 1.04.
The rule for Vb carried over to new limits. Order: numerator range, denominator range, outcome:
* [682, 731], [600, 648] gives 0.97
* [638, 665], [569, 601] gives 0.72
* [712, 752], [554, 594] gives 0.93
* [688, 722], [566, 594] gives 0.88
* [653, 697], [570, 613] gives 0.81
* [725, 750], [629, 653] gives 1.08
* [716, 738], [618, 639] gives 0.98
